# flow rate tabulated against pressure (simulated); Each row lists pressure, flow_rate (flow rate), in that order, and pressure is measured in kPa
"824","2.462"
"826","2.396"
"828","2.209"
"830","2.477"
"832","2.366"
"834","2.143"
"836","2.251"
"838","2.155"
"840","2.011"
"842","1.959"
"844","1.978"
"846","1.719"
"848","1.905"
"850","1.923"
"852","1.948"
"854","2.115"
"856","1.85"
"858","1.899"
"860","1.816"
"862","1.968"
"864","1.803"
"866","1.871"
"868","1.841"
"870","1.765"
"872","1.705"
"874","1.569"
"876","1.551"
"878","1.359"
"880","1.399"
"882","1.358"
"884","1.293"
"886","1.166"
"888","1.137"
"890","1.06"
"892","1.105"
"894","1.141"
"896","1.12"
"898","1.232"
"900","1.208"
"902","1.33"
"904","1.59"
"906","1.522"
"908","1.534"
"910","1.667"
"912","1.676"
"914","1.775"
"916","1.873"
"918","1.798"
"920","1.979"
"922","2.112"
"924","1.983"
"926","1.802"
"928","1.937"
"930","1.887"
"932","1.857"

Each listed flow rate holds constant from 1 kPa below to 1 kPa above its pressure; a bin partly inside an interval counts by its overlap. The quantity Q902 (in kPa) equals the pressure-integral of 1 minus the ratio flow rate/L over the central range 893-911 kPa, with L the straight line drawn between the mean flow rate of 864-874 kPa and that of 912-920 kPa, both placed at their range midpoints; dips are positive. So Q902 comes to 4.3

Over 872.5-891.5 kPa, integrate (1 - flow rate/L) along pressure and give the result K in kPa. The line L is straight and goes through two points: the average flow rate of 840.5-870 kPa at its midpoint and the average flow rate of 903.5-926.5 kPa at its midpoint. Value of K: 5.35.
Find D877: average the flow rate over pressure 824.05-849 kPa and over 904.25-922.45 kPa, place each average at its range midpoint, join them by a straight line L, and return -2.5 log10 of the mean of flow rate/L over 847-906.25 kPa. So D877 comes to 0.248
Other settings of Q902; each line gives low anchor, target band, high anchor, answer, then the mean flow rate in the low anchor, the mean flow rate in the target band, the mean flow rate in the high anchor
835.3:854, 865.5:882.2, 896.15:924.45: 2.1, 1.99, 1.61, 1.64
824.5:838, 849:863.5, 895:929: 1.2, 2.3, 1.93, 1.66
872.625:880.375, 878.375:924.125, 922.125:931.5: 6.5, 1.49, 1.47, 1.92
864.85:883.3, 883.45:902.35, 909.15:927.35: 5.9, 1.6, 1.17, 1.85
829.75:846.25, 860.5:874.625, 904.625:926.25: 1.4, 2.12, 1.8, 1.79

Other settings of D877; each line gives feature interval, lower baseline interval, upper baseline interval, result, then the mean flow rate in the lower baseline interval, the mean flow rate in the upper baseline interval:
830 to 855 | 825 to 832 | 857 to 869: 0.05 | 2.36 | 1.87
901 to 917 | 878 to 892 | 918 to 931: 0.03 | 1.23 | 1.94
